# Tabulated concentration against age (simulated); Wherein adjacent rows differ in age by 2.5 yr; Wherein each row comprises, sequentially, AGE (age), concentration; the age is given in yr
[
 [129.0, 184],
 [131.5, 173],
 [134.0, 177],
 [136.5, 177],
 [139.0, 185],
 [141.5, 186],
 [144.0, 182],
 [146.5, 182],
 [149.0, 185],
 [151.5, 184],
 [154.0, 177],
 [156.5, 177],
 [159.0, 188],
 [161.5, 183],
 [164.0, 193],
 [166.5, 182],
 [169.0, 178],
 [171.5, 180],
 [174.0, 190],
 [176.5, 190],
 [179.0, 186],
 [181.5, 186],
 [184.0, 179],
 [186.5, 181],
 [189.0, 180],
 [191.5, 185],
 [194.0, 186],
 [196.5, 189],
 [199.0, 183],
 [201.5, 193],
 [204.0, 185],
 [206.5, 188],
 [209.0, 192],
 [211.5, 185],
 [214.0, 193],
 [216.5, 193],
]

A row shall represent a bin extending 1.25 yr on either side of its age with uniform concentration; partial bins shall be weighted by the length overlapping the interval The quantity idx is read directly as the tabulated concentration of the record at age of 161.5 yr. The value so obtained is 183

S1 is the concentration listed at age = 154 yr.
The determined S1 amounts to 177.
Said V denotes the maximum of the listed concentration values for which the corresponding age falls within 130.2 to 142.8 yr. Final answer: 186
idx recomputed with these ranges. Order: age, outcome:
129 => 184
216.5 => 193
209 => 192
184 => 179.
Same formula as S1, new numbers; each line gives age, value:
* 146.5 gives 182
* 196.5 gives 189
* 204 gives 185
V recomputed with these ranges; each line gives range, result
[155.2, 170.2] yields 193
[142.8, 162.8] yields 188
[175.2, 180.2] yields 190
